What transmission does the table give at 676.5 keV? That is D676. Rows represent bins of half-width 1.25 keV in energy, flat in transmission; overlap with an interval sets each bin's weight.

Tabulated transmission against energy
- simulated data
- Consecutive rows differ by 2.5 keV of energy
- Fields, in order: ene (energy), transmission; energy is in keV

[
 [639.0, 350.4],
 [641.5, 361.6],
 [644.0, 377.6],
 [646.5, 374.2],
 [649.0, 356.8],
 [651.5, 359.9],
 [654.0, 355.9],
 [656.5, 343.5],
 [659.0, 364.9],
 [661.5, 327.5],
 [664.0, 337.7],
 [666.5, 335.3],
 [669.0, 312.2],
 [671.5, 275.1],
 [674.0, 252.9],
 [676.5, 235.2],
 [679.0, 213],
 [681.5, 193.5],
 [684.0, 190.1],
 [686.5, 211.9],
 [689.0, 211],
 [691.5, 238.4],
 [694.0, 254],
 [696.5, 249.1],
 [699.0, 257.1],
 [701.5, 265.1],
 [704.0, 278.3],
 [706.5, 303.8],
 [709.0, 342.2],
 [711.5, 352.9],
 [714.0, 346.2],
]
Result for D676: 235.2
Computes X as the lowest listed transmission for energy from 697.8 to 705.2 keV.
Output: 257.1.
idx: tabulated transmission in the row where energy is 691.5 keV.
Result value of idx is 238.4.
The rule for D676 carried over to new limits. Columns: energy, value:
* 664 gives 337.7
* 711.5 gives 352.9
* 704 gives 278.3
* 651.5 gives 359.9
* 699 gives 257.1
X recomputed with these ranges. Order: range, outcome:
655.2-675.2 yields 252.9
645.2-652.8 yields 356.8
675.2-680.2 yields 213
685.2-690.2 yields 211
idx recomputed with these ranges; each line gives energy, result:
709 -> 342.2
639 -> 350.4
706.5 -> 303.8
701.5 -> 265.1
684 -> 190.1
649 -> 356.8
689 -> 211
